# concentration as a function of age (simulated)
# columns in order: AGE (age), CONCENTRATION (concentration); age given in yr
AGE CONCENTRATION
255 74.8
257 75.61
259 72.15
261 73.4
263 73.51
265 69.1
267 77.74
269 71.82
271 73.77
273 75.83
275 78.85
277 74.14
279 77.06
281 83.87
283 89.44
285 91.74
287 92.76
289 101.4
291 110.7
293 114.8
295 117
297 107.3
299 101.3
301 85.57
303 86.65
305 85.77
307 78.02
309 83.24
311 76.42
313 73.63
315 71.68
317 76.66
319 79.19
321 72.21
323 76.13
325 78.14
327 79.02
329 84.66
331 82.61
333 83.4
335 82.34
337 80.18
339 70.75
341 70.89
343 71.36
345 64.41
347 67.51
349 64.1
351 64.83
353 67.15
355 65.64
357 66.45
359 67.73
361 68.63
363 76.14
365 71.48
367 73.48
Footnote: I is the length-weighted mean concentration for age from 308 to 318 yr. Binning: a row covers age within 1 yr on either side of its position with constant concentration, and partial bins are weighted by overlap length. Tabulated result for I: 76.3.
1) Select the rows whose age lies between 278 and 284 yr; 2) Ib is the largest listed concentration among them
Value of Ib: 89.44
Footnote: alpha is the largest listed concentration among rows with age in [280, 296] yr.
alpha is 117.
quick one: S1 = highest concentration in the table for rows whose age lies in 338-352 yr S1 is 71.36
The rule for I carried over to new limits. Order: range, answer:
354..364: 68.9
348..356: 65.4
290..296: 114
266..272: 74.4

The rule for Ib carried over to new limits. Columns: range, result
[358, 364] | 76.14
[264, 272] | 77.74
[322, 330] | 84.66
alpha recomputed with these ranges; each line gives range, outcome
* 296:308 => 107.3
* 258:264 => 73.51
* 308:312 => 83.24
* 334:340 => 82.34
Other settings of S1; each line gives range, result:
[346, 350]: 67.51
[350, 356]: 67.15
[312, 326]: 79.19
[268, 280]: 78.85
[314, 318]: 76.66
